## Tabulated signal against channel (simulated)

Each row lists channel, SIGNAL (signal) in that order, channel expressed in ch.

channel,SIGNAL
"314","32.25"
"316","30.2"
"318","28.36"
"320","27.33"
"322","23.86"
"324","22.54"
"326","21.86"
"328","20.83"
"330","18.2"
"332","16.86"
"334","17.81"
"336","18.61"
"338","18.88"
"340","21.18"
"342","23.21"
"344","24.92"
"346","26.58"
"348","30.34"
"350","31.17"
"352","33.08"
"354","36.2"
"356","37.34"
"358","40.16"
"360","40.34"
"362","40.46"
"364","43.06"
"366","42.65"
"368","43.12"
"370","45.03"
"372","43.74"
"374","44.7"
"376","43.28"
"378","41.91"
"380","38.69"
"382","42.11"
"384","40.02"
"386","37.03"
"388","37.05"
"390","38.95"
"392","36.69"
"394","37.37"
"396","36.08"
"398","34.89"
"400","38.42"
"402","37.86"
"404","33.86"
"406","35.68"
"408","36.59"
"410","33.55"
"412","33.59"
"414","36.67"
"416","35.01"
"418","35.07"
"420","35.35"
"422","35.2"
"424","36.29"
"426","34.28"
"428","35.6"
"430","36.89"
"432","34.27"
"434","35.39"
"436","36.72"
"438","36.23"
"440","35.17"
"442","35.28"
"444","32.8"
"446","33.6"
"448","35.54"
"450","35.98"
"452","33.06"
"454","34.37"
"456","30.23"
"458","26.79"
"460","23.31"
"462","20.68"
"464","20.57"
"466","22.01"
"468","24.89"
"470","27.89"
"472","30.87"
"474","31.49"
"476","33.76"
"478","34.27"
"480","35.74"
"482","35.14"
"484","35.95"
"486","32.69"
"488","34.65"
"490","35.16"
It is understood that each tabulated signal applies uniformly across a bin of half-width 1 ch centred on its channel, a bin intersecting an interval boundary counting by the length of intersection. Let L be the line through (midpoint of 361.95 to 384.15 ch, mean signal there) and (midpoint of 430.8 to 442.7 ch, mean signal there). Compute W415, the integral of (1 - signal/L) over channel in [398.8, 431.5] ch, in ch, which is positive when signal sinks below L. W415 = 2.0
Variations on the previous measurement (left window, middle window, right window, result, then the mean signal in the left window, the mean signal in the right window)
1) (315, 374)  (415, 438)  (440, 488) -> -3.6 ch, 30.2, 30.9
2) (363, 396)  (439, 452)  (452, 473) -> -2.3 ch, 40.8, 26.5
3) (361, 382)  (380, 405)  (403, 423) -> 0.8 ch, 42.6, 35.1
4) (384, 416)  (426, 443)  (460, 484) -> -1.5 ch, 36.4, 28.9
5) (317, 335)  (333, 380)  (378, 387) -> -3.2 ch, 22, 39.7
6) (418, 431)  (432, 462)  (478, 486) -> 2.2 ch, 35.6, 35.1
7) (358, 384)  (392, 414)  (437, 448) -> 1.7 ch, 42.2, 34.7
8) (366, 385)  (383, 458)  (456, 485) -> 0.9 ch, 42.5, 28.9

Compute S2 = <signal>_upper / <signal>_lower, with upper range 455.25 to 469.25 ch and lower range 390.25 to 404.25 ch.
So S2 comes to 0.7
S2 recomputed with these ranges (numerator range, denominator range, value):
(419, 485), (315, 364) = 1.18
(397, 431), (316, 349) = 1.56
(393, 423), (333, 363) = 1.22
